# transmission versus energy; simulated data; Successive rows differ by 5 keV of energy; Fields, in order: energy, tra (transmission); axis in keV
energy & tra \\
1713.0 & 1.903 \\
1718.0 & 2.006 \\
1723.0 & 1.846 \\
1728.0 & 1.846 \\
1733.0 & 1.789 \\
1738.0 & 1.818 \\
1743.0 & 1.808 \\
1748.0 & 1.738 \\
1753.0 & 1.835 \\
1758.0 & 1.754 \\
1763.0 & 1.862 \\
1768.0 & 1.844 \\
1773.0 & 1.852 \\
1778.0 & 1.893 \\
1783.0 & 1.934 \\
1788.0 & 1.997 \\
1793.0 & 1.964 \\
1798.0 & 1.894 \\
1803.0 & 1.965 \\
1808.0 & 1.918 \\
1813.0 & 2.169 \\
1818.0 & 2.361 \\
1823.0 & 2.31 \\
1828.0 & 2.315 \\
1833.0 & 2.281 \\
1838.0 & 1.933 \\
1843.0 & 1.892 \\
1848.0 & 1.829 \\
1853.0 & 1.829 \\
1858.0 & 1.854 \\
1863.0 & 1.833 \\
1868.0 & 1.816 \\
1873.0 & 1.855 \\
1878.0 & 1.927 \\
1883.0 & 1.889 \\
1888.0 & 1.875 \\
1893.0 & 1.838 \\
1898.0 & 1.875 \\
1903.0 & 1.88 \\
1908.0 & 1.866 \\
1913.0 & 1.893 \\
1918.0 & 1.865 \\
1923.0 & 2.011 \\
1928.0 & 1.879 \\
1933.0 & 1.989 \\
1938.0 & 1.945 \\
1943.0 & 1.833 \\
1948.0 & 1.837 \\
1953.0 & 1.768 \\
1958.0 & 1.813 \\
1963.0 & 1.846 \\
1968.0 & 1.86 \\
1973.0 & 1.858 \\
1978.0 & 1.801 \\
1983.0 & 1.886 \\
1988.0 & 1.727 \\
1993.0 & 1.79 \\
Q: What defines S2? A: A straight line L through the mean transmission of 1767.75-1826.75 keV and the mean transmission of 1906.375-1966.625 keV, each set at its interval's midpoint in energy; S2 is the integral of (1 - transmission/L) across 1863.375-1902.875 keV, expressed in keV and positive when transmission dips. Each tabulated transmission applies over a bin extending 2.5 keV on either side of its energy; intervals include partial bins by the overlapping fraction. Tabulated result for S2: 1.4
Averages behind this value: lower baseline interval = 2.02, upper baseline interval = 1.88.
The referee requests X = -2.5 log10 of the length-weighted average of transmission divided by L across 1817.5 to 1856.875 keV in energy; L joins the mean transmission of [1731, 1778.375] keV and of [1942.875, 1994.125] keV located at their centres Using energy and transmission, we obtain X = -0.14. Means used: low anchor 1.82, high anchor 1.82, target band 2.07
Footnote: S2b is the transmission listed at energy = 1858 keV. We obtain 1.854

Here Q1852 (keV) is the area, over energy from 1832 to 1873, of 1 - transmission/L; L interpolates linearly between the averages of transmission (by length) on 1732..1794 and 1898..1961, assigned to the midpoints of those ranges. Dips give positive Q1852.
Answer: -0.5 keV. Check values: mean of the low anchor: 1.85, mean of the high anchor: 1.88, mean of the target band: 1.89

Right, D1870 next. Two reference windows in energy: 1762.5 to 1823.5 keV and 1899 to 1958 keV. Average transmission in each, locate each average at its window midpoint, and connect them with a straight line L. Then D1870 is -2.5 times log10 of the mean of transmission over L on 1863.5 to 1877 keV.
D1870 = 0.049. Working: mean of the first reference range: 1.99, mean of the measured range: 1.85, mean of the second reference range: 1.88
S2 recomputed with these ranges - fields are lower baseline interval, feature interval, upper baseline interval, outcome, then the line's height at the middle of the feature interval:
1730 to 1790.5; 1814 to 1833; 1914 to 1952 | -4.5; 1.87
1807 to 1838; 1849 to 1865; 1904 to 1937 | 2.1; 2.11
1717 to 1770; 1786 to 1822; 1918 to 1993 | -4.2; 1.84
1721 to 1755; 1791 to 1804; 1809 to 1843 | 0.8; 2.07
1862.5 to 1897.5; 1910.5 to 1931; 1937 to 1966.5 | -0.7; 1.85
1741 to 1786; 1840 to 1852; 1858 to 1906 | 0.0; 1.86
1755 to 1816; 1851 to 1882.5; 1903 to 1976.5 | 0.7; 1.9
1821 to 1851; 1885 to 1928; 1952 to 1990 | 1.3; 1.95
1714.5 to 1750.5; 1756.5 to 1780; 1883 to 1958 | 0.0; 1.85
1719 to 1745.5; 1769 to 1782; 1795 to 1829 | 0.7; 1.99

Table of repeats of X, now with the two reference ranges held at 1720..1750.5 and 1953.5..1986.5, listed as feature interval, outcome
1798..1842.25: -0.17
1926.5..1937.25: -0.06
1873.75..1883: -0.04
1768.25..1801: -0.06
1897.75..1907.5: -0.03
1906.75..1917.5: -0.03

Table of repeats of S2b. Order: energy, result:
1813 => 2.169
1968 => 1.86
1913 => 1.893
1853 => 1.829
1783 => 1.934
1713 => 1.903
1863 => 1.833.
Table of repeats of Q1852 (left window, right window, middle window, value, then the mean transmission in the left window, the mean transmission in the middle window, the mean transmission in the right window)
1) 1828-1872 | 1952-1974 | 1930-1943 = -0.6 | 1.93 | 1.94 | 1.83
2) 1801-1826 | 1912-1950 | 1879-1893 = 0.9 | 2.15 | 1.88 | 1.91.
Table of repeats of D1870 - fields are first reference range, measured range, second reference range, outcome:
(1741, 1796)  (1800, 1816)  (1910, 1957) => -0.09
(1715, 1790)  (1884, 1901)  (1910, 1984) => 0.00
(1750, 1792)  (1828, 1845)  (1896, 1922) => -0.11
